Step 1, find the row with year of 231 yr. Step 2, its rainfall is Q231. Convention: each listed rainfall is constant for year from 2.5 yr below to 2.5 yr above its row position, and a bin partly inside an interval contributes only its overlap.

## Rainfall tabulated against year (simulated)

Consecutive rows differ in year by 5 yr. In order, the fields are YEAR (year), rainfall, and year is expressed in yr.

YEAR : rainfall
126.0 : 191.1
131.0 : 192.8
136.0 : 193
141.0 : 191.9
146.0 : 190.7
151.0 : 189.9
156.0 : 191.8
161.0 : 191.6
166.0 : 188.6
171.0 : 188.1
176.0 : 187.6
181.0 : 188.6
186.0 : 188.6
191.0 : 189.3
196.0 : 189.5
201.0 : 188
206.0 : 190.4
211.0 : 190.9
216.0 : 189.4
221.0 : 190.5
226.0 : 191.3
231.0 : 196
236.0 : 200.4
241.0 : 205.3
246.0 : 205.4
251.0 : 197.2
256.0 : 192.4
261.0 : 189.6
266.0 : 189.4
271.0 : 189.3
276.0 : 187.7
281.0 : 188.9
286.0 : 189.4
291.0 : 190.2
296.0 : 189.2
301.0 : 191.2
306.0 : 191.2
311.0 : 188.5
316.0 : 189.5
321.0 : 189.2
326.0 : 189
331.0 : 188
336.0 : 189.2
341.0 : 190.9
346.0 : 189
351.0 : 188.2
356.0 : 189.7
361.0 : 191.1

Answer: 196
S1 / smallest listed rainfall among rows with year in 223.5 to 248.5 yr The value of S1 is 191.3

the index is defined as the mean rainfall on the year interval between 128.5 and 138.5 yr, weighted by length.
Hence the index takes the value 193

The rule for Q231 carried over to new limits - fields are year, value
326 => 189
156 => 191.8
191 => 189.3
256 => 192.4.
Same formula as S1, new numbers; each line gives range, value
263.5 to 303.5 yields 187.7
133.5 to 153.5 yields 189.9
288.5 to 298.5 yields 189.2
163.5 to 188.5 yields 187.6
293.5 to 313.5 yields 188.5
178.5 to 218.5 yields 188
